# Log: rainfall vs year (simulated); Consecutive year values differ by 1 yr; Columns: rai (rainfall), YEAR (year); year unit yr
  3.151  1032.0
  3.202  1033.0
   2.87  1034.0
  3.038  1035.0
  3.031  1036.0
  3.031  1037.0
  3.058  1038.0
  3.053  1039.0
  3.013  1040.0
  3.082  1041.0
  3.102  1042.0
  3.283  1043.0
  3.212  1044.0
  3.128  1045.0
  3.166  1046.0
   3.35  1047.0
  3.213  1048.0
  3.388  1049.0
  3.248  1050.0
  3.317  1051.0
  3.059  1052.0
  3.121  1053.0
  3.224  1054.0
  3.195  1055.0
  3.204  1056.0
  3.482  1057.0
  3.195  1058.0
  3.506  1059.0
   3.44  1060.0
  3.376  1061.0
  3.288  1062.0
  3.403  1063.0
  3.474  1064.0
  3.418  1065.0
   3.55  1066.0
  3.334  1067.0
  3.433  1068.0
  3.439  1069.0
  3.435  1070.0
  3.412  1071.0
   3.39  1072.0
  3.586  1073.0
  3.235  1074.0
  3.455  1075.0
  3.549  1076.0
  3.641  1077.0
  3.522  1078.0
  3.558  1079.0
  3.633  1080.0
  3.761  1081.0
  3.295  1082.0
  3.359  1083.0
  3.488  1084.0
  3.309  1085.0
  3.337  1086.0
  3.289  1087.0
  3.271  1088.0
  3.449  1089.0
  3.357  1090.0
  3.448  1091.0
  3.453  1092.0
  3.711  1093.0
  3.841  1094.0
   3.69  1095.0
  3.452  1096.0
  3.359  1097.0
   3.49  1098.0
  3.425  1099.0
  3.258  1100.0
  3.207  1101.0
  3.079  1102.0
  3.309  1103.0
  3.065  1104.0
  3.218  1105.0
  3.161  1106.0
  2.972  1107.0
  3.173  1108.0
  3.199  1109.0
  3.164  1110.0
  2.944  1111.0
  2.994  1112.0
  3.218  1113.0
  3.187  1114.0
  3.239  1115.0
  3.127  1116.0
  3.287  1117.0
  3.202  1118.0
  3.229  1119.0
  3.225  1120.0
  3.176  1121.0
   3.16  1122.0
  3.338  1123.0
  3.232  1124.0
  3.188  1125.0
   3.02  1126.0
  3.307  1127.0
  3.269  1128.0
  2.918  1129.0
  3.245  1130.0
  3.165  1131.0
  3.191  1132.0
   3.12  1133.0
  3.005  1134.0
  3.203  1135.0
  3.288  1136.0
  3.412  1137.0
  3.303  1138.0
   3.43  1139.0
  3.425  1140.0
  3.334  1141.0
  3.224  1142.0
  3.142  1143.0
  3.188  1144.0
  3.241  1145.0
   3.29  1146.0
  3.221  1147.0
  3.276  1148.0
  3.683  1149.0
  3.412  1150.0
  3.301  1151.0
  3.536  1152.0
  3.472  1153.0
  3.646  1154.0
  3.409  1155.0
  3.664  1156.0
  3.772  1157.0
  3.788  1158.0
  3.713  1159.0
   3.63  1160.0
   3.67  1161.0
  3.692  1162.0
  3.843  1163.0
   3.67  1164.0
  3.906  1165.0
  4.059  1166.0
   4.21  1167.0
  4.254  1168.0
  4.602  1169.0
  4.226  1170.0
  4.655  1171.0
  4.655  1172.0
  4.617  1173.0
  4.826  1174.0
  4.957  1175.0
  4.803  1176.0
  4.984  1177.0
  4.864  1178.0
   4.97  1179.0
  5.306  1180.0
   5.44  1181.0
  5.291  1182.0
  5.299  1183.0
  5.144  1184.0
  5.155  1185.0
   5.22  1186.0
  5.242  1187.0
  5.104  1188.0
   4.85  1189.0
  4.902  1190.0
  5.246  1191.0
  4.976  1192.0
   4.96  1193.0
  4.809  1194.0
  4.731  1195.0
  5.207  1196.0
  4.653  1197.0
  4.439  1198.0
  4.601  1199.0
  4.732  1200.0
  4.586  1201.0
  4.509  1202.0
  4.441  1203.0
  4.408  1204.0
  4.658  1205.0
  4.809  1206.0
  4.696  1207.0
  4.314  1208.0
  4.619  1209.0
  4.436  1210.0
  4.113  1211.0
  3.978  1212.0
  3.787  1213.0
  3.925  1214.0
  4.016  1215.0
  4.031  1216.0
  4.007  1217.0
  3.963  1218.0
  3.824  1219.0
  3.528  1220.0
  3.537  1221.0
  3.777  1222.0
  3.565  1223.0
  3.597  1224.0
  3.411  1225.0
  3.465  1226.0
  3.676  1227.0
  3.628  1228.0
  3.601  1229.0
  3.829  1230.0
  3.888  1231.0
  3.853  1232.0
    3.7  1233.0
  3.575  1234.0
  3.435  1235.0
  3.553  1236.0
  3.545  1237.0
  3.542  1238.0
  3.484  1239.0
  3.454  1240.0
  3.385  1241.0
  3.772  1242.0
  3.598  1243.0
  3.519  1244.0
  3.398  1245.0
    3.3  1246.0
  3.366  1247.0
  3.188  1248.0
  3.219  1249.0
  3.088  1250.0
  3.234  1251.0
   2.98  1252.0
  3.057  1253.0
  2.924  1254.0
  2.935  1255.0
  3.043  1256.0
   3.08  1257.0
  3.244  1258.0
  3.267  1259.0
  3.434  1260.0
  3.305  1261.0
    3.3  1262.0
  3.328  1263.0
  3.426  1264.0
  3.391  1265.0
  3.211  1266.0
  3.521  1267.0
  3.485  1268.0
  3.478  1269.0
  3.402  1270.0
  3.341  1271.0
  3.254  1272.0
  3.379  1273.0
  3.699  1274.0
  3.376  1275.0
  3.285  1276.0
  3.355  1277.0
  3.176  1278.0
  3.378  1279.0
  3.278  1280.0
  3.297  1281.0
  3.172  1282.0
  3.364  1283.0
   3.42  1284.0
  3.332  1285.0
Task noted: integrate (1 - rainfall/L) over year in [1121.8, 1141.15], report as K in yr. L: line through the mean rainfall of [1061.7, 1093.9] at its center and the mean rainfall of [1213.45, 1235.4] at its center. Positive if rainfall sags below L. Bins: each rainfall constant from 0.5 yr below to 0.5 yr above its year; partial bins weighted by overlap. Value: 1.8 yr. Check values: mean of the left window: 3.45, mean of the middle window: 3.23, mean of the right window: 3.72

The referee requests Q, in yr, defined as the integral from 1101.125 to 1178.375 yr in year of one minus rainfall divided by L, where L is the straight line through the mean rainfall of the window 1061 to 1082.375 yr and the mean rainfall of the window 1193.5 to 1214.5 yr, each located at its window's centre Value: 9.3 yr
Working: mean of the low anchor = 3.47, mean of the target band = 3.53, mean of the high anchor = 4.5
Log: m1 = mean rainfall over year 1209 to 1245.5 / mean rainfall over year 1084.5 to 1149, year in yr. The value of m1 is 1.1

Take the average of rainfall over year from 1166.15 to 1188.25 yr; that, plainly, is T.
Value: 4.89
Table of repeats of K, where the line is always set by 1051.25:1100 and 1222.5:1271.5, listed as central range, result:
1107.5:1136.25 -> 2.07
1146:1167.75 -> -1.46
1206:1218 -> -2.75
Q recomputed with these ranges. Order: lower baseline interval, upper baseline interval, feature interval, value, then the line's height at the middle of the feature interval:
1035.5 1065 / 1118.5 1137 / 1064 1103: -2.8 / 3.21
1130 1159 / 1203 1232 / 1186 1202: -4.6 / 3.78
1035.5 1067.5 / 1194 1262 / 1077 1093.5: -0.5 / 3.35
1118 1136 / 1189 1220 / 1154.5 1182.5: -3.3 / 3.87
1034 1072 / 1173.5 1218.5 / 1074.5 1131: 6.6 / 3.76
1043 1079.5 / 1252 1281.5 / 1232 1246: -1.0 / 3.3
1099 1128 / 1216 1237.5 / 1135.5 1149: 0.0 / 3.31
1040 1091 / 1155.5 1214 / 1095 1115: 2.9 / 3.75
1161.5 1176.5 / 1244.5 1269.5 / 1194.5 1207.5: -2.4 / 3.94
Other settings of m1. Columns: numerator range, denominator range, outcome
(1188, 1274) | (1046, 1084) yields 1.13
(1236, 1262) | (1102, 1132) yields 1.04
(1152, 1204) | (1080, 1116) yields 1.36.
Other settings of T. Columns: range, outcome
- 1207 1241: 3.79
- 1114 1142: 3.22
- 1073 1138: 3.3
